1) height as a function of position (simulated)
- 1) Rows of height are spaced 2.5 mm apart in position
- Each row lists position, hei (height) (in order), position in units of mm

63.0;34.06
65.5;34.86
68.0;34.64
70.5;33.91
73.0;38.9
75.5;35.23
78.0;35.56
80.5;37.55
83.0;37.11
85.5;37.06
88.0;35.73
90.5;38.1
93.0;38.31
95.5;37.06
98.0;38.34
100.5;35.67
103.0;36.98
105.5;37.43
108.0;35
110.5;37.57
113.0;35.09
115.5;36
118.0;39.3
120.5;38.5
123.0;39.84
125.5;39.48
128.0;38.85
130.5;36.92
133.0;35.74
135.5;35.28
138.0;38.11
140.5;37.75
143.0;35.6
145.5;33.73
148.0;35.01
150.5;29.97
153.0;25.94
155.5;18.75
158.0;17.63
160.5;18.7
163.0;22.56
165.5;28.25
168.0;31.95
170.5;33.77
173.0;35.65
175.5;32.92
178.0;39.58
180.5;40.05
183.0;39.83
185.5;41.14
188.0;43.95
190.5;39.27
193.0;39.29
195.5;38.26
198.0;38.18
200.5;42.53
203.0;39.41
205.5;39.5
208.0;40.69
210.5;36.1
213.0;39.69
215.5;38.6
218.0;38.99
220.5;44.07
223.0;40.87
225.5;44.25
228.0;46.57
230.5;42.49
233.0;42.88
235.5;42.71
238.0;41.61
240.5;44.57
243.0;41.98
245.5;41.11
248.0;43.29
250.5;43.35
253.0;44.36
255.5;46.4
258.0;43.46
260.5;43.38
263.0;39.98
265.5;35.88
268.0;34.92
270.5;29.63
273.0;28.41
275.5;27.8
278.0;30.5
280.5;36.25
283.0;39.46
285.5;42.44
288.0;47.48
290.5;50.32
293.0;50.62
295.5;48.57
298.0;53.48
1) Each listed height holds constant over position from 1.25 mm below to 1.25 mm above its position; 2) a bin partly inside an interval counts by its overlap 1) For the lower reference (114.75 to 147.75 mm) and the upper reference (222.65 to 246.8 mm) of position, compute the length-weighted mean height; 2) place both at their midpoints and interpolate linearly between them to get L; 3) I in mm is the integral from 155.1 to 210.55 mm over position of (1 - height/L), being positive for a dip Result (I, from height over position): 7.4 mm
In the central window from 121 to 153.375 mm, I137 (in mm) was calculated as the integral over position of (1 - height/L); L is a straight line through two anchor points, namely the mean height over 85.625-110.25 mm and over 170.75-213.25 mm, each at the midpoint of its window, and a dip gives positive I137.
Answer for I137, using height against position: 1.7 mm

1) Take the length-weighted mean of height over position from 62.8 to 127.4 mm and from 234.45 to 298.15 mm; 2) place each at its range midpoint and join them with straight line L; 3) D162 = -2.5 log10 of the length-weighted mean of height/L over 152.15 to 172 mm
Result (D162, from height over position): 0.48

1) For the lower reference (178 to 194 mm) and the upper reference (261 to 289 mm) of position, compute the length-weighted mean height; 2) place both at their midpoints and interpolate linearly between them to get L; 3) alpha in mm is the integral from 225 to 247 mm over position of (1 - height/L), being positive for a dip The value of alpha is -3.0 mm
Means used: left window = 40.5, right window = 35.8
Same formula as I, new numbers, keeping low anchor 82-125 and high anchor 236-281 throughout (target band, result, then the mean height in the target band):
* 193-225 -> -1.2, 39.8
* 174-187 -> -0.2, 38.7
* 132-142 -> 0.2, 36.7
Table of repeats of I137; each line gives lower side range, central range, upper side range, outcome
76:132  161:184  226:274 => 3.41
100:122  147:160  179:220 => 4.55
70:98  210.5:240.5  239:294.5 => -1.81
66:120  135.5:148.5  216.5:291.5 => 0.64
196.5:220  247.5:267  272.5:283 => -4.68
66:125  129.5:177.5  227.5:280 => 8.91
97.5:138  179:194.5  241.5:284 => -1.15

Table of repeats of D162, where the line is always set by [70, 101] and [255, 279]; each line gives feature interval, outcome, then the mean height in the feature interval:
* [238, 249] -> -0.185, 42.6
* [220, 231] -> -0.210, 43.7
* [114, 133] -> -0.044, 38.2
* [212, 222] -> -0.122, 40.4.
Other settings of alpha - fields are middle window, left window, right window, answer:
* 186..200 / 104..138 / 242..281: -0.8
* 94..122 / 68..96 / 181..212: 0.3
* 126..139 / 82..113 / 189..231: 0.3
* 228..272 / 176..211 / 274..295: -1.1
